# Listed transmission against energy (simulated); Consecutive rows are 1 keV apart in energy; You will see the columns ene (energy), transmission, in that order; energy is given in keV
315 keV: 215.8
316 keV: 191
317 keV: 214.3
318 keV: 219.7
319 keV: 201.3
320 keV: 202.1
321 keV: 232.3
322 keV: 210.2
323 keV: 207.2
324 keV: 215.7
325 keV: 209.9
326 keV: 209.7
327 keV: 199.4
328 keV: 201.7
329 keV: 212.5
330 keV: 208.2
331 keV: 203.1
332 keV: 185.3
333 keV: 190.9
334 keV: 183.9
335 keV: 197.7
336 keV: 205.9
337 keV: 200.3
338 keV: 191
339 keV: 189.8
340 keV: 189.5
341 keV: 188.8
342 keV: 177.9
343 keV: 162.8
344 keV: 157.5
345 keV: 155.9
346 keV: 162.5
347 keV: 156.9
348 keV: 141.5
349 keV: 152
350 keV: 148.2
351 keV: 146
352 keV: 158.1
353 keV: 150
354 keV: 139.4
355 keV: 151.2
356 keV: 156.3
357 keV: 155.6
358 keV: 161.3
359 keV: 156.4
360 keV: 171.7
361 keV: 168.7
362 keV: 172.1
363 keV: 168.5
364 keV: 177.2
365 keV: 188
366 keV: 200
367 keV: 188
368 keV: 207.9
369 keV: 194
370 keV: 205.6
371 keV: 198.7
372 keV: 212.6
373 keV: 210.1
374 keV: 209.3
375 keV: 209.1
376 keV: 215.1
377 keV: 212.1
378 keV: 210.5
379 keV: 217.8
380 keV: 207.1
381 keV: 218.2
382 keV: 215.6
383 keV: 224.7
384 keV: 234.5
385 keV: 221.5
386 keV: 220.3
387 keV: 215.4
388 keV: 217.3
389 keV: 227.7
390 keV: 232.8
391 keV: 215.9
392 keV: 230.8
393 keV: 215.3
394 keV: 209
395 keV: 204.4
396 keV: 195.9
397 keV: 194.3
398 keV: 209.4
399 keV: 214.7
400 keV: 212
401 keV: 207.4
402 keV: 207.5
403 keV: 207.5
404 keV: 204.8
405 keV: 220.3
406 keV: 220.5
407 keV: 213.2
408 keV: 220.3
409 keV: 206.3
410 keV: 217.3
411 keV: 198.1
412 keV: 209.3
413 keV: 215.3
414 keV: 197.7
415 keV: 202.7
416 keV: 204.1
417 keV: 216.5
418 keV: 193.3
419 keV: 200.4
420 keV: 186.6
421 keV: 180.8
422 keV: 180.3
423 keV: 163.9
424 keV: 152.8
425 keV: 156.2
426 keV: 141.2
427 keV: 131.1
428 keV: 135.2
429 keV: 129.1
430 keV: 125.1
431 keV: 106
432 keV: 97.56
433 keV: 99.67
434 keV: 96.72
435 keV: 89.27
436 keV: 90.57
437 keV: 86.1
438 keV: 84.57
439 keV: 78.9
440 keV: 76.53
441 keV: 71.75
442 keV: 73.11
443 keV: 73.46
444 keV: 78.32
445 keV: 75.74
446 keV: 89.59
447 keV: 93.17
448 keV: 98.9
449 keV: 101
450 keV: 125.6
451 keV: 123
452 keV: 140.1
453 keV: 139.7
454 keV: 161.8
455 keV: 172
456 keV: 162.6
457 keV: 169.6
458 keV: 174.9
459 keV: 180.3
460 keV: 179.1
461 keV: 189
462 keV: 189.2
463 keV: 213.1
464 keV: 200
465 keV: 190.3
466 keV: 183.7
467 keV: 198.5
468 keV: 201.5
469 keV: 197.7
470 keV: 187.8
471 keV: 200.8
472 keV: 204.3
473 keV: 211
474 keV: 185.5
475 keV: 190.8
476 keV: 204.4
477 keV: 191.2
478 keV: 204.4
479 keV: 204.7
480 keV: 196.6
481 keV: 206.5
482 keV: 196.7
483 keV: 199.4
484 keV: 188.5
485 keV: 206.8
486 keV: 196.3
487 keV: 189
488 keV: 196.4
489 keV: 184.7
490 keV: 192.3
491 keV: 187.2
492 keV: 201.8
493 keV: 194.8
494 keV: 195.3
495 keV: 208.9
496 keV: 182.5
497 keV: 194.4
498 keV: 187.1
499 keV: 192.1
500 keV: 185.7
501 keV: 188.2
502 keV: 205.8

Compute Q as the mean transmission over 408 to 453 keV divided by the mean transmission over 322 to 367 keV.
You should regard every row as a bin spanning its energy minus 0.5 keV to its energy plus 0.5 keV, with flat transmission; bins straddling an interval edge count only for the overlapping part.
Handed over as 0.8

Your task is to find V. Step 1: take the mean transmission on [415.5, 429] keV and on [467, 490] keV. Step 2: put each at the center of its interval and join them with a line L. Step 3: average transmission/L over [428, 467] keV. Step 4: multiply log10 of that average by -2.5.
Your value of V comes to 0.398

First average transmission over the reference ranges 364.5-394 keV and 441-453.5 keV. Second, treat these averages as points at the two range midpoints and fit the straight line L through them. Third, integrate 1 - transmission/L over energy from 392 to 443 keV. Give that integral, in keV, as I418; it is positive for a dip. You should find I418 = -4.6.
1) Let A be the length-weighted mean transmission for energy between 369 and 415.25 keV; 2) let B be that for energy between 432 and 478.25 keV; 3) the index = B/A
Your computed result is 0.7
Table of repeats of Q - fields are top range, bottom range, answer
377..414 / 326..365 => 1.23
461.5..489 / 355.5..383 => 1.02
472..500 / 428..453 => 2.01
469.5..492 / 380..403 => 0.91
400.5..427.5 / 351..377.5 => 1.07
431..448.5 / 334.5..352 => 0.50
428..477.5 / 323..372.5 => 0.79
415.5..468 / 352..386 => 0.73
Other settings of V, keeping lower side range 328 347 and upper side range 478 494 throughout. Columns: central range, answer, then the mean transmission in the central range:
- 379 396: -0.15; 219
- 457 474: 0.01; 193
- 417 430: 0.18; 163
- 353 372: 0.07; 176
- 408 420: -0.08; 205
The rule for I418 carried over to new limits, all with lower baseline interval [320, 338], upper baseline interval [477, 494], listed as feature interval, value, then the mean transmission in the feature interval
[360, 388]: -0.34 keV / 204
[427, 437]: 4.58 keV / 108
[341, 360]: 4.36 keV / 156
